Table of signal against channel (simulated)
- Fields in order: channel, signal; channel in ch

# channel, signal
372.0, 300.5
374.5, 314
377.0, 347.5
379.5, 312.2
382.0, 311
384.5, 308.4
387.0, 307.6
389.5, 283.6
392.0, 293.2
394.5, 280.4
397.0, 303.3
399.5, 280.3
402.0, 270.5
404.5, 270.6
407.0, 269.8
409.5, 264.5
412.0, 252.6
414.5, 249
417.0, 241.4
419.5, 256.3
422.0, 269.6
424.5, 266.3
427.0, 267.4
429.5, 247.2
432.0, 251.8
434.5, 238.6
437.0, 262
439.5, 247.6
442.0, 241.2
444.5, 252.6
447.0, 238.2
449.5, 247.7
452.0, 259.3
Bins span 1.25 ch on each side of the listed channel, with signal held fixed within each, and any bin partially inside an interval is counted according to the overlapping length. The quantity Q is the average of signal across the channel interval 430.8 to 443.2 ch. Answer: 248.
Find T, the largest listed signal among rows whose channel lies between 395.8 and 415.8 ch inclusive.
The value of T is 303.3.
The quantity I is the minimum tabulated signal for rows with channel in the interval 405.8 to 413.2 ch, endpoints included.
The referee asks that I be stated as 252.6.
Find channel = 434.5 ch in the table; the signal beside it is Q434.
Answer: 238.6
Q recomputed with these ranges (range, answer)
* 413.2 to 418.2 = 245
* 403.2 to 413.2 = 264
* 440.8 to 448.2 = 244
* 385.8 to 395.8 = 291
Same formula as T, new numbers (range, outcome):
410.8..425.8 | 269.6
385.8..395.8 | 307.6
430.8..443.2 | 262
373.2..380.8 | 347.5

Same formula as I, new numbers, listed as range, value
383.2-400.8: 280.3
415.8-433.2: 241.4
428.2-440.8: 238.6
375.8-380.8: 312.2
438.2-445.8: 241.2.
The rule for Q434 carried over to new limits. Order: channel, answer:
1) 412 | 252.6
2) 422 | 269.6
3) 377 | 347.5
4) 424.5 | 266.3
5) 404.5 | 270.6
